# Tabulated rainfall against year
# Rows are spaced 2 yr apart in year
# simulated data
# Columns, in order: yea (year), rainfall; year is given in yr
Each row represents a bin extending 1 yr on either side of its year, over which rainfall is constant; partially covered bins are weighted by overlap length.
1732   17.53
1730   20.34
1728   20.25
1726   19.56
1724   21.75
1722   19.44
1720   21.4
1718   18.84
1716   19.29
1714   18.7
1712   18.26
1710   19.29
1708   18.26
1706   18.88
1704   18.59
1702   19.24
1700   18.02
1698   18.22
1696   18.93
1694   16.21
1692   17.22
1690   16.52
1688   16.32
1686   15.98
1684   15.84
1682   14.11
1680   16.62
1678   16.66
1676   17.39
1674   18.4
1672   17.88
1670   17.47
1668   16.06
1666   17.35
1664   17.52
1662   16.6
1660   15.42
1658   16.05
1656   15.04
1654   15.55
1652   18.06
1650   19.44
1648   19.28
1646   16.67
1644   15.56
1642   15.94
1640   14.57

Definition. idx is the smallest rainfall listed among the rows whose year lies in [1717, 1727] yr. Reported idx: 18.84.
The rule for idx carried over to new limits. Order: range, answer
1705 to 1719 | 18.26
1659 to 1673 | 15.42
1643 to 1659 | 15.04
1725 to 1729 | 19.56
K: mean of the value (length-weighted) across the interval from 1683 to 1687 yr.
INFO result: 15.9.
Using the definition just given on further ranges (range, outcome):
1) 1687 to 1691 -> 16.4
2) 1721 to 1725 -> 20.6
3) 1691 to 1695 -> 16.7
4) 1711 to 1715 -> 18.5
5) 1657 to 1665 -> 16.4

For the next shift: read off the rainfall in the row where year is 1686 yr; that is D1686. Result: 15.98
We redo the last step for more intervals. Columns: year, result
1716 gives 19.29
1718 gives 18.84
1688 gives 16.32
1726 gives 19.56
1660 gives 15.42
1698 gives 18.22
